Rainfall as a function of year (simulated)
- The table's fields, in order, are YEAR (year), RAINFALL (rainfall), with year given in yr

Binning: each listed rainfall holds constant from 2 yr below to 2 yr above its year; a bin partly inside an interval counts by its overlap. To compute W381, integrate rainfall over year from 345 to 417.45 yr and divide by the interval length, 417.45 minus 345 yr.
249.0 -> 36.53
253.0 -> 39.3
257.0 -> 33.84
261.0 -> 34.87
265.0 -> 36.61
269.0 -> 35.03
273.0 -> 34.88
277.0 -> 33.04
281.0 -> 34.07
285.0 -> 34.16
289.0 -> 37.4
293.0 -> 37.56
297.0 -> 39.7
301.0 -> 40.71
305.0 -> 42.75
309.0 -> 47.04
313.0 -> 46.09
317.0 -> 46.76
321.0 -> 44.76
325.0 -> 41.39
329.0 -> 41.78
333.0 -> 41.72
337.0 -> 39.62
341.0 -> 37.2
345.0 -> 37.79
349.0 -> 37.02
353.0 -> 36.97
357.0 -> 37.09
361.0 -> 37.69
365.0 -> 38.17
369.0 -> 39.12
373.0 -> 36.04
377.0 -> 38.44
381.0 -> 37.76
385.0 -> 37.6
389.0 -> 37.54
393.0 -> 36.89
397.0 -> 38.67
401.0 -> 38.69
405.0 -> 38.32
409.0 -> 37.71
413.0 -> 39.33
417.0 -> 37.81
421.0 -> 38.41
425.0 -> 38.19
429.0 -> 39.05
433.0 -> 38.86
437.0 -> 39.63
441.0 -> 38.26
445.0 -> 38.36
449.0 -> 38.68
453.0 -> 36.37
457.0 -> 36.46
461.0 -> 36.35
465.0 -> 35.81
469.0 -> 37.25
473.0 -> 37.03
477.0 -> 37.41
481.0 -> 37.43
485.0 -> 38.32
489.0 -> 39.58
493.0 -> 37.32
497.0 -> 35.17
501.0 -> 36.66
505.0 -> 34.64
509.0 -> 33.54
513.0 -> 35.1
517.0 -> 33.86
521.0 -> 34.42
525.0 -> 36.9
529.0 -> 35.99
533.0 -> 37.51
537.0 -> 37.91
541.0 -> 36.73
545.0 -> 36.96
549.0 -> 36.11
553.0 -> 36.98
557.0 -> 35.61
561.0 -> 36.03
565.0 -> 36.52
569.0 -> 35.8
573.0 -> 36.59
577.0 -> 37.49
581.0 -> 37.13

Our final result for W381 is 37.8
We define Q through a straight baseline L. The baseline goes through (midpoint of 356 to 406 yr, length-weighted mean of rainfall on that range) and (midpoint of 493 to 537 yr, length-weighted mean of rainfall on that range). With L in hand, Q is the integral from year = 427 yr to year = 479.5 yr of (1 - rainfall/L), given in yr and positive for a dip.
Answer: -1.5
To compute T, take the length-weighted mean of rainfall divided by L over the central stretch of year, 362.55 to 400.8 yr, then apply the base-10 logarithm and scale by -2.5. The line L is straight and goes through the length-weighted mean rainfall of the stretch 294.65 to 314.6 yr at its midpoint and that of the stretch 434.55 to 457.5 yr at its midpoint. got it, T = 0.07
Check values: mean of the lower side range 43.1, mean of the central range 37.8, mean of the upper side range 38.1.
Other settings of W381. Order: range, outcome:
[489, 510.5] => 35.9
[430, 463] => 37.9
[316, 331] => 43.5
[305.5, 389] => 40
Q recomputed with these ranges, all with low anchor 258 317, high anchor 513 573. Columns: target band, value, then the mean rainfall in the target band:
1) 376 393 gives -0.1 yr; 37.7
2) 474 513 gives 0.0 yr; 36.6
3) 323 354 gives -1.1 yr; 39.3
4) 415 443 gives -1.1 yr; 38.6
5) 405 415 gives -0.3 yr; 38.5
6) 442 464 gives -0.2 yr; 37.2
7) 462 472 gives 0.1 yr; 36.6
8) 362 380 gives -0.1 yr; 37.9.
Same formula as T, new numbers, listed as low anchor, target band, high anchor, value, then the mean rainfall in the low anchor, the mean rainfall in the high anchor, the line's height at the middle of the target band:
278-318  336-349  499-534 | 0.04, 40.3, 35.3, 39.3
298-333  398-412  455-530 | 0.04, 43.7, 36.3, 39.9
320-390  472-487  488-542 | -0.03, 38.7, 36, 36.6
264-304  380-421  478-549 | -0.05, 36.5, 36.4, 36.4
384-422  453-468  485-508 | 0.03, 38.1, 36.7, 37.2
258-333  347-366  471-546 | 0.03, 39.4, 36.4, 38.5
